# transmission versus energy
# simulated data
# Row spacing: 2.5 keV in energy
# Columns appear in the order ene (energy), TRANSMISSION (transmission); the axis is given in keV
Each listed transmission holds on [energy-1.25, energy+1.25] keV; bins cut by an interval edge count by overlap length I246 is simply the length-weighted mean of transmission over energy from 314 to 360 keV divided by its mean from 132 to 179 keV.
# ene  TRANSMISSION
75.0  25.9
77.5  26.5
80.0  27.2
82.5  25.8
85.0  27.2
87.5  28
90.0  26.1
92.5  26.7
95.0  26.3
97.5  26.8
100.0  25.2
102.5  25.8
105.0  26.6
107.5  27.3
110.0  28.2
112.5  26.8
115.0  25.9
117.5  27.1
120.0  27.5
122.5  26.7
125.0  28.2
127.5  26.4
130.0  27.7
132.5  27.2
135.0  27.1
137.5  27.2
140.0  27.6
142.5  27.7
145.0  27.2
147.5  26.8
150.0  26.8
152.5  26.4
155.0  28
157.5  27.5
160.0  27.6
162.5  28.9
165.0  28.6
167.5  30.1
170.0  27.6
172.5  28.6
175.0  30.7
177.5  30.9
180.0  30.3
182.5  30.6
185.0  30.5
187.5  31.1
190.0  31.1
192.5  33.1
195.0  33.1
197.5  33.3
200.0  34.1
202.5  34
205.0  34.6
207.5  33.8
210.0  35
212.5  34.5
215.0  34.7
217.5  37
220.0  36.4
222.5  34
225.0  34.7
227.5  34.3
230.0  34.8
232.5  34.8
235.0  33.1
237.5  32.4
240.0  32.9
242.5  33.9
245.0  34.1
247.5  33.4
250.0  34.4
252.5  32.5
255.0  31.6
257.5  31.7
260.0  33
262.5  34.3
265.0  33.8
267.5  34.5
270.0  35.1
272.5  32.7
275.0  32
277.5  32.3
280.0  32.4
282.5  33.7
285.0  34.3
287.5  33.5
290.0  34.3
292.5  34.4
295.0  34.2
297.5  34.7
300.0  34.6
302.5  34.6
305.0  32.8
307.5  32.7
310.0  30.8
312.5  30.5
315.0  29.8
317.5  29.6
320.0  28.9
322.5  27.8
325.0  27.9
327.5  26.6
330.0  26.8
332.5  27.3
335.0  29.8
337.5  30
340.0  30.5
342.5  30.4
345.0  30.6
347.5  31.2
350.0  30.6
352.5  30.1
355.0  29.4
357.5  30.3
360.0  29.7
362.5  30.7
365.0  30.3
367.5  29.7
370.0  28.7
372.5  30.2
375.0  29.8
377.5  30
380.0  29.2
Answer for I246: 1.0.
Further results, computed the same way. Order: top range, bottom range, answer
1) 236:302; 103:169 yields 1.22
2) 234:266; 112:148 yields 1.22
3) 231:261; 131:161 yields 1.22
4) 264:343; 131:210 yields 1.06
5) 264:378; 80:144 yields 1.16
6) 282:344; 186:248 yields 0.92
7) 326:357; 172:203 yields 0.93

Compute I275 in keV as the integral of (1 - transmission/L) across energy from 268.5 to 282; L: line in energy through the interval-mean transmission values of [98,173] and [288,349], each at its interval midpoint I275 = -1.3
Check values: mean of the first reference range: 27.3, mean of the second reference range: 30.9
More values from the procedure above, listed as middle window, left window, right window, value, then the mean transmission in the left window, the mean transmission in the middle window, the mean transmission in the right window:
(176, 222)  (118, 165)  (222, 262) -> -3.5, 27.4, 33.2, 33.5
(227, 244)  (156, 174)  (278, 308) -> -1.3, 28.4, 33.7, 33.8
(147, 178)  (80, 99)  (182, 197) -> 2.1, 26.7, 28.3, 31.7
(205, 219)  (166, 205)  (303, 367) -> -1.8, 31.4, 35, 29.9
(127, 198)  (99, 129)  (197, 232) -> 3.9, 26.8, 28.9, 34.7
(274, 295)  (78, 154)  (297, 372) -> -2.8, 26.9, 33.4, 30.2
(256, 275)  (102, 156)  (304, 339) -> -3.1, 27.1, 33.5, 29.4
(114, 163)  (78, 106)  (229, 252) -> 2.6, 26.5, 27.3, 33.7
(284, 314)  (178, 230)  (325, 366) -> -2.5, 33.5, 33.4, 29.6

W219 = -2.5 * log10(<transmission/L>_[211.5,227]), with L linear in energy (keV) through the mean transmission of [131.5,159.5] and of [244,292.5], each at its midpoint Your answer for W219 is -0.14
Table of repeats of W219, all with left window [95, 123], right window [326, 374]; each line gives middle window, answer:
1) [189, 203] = -0.19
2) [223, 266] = -0.18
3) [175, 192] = -0.12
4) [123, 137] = -0.01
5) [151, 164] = -0.02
